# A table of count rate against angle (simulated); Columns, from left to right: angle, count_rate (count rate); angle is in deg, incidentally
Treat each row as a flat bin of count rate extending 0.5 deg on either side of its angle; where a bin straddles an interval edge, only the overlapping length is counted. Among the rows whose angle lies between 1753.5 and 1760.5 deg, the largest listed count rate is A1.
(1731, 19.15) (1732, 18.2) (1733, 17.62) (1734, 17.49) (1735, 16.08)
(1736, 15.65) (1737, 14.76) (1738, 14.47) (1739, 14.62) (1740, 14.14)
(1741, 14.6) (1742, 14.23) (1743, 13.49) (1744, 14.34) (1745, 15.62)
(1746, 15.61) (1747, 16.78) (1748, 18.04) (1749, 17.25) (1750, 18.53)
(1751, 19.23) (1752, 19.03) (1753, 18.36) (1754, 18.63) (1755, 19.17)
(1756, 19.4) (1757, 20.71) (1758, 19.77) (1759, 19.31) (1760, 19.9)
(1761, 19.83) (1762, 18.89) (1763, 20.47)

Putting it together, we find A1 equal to 20.71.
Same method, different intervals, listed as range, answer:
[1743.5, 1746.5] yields 15.62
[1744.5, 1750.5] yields 18.53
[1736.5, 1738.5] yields 14.76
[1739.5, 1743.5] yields 14.6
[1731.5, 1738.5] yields 18.2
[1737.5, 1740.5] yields 14.62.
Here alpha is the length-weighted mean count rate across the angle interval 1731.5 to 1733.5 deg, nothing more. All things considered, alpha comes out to 17.9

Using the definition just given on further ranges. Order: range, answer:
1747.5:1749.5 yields 17.6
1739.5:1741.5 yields 14.4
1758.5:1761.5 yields 19.7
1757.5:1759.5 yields 19.5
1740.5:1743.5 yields 14.1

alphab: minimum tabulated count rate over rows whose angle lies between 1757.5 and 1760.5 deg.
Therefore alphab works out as 19.31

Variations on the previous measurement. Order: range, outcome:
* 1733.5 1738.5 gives 14.47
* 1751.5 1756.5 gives 18.36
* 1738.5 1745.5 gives 13.49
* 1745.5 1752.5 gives 15.61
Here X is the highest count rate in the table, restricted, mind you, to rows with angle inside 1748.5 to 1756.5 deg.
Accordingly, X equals 19.4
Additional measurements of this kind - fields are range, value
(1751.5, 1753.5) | 19.03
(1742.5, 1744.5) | 14.34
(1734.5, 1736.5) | 16.08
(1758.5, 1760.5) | 19.9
